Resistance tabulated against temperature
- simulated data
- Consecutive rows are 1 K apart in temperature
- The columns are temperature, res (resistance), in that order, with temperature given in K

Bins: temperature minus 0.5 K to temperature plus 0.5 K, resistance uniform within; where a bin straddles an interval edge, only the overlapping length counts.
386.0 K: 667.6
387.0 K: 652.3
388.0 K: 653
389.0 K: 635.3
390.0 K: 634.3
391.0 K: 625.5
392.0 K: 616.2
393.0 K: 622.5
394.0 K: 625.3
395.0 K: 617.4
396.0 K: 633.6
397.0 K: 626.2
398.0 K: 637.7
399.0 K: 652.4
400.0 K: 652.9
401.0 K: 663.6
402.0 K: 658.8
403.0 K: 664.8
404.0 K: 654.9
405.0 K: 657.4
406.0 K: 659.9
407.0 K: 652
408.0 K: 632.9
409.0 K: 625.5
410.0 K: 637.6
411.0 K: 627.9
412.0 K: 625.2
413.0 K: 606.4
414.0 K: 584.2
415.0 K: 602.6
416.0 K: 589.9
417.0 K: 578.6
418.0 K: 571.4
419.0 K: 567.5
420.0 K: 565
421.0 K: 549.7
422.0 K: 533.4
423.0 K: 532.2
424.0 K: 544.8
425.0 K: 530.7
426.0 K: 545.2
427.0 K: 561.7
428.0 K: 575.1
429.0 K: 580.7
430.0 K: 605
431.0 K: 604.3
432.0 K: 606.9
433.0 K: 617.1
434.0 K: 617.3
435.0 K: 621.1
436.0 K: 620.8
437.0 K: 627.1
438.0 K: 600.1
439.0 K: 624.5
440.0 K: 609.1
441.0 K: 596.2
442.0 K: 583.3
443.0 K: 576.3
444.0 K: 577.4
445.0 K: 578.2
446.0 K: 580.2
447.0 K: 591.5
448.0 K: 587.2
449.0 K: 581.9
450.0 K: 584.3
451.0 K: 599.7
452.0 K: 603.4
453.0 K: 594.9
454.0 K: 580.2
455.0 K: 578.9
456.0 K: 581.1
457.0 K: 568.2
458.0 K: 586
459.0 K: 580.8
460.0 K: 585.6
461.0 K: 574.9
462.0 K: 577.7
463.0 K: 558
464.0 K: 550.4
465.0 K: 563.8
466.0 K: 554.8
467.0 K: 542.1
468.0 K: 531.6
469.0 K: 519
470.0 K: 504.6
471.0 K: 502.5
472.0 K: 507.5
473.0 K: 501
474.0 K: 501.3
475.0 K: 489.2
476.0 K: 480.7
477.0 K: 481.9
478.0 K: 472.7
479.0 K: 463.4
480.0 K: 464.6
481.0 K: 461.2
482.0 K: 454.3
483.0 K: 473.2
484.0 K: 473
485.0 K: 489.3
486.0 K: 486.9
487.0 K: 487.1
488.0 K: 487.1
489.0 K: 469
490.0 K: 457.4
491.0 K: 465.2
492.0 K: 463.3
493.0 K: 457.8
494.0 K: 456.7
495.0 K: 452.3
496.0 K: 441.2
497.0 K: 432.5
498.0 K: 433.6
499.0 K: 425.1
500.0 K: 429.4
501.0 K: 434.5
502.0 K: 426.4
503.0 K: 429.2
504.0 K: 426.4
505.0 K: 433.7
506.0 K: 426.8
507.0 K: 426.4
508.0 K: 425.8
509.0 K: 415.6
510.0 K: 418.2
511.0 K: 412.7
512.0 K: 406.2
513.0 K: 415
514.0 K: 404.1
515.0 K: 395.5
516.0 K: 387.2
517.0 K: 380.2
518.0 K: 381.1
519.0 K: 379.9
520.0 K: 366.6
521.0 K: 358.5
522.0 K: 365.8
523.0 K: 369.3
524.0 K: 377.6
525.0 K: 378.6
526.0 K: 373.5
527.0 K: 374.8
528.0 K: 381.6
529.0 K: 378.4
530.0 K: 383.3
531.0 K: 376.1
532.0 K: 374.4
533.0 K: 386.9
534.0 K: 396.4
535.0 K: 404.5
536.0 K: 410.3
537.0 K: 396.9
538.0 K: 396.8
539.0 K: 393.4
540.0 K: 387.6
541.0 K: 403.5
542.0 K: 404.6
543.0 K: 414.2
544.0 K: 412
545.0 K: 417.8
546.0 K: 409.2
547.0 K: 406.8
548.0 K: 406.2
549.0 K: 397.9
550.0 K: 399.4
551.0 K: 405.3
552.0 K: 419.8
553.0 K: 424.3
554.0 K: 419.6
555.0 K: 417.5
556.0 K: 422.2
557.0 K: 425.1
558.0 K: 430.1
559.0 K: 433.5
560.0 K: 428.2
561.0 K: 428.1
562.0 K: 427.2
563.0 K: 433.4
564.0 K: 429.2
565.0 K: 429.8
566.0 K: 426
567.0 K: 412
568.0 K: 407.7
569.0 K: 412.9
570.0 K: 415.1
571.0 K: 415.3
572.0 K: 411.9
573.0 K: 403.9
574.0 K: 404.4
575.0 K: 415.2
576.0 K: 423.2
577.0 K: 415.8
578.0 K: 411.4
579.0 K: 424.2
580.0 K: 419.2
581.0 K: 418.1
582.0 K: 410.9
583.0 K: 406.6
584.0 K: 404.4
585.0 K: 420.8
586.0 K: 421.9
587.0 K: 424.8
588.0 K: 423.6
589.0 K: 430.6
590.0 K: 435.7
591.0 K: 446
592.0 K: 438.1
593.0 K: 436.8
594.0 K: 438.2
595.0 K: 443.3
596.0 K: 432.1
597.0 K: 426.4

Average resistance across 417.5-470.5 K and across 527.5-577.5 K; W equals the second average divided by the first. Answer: 0.71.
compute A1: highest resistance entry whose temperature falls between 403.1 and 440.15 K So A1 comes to 659.9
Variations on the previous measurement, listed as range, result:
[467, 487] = 542.1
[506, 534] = 426.8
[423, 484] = 627.1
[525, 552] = 419.8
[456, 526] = 586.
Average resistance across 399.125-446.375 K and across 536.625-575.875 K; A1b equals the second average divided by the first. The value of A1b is 0.69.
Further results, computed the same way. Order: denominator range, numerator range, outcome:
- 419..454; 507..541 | 0.67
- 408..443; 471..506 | 0.78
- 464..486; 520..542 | 0.77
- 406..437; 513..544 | 0.65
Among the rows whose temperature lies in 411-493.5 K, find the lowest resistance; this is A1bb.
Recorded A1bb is 454.3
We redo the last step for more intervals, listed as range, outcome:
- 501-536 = 358.5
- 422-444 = 530.7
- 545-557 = 397.9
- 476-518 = 380.2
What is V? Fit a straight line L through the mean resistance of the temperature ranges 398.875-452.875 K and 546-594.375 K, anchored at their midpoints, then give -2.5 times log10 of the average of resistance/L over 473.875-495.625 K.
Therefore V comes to 0.12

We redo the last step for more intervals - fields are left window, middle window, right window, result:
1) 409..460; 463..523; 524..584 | 0.109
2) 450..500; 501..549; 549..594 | 0.164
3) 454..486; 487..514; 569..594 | 0.133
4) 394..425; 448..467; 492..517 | -0.118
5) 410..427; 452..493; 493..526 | -0.086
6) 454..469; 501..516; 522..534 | 0.038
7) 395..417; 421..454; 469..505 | -0.036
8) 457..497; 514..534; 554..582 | 0.210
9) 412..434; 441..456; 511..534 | -0.116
